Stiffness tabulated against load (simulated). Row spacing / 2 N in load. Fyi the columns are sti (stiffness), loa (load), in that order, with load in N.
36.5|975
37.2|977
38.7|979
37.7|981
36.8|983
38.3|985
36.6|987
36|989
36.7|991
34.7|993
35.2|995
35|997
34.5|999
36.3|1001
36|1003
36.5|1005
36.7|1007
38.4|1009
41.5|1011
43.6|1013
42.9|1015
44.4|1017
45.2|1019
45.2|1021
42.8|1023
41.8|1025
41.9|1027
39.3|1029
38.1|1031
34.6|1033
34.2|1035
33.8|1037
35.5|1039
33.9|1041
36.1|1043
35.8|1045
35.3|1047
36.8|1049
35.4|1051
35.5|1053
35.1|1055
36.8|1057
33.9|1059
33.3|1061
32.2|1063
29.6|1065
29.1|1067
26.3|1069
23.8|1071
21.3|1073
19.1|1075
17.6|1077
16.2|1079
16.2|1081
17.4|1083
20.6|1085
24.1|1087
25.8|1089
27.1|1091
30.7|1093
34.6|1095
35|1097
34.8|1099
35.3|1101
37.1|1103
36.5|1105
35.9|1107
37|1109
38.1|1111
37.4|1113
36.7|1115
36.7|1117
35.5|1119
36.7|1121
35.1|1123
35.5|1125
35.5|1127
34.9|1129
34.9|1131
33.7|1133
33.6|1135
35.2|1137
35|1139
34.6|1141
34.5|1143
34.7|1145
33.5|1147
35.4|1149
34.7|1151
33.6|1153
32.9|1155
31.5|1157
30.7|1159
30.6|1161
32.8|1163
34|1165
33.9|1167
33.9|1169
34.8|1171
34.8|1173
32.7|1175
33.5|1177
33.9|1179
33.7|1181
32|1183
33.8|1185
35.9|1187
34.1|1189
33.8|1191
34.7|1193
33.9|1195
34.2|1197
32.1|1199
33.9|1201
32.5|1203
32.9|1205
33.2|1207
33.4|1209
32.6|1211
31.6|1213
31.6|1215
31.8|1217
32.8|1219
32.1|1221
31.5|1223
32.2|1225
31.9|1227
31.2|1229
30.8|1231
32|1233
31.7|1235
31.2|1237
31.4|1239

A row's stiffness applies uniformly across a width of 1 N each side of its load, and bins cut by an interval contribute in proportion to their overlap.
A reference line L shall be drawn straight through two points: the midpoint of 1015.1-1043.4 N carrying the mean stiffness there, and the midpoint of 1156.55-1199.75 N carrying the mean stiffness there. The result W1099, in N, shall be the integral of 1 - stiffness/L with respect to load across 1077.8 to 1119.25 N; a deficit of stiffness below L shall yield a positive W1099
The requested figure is 6.5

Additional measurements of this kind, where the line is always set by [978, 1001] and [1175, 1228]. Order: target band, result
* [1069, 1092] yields 9.1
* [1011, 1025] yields -3.0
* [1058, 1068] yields 1.0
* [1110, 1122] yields -0.9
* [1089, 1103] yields 0.8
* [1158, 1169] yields 0.4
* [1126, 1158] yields -0.3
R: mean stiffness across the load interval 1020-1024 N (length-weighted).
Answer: 44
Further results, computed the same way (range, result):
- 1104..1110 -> 36.5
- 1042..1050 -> 36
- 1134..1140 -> 34.6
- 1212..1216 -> 31.6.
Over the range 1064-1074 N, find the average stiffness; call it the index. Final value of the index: 26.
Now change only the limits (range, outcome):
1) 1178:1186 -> 33.3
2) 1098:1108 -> 35.9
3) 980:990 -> 37.1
